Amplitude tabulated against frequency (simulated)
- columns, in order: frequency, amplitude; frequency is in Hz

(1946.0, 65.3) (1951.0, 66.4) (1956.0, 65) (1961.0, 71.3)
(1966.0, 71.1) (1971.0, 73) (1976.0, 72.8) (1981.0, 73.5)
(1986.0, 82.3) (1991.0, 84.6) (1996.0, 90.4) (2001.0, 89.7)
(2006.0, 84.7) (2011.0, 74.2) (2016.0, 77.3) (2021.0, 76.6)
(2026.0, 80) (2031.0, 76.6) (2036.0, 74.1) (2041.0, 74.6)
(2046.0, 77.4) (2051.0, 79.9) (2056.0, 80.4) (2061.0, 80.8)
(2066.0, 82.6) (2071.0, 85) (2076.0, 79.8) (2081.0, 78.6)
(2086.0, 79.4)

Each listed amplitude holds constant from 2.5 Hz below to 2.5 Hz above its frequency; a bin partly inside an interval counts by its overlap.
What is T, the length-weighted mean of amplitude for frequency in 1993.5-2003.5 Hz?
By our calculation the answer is 90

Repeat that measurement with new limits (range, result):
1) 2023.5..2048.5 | 76.5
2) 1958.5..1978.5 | 72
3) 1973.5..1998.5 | 80.7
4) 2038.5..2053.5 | 77.3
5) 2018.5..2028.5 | 78.3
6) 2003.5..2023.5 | 78.2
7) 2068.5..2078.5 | 82.4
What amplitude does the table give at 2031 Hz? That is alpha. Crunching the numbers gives 76.6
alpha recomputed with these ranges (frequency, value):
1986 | 82.3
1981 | 73.5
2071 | 85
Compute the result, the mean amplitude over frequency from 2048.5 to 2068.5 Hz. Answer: 80.9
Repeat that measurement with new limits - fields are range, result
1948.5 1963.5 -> 67.6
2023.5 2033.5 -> 78.3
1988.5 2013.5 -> 84.7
